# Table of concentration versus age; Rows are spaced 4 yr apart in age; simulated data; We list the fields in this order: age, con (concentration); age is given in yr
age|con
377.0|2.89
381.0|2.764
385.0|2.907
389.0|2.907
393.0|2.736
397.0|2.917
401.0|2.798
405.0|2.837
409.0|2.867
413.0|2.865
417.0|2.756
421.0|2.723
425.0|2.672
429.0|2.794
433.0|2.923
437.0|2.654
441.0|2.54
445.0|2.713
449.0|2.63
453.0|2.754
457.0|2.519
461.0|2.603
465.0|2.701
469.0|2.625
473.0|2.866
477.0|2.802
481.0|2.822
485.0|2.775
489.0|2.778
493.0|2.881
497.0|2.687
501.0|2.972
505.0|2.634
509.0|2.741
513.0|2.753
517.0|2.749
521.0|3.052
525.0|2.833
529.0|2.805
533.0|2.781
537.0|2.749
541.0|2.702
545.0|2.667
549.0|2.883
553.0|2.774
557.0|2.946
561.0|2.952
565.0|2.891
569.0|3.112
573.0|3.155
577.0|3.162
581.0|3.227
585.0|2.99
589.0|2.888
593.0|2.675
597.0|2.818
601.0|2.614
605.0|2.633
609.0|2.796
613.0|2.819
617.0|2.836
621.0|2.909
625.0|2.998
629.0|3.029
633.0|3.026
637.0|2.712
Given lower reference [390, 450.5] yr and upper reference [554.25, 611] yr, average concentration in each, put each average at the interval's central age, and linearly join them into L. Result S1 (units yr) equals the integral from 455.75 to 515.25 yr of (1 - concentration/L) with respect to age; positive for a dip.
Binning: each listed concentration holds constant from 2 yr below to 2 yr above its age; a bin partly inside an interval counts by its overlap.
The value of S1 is 1.7 yr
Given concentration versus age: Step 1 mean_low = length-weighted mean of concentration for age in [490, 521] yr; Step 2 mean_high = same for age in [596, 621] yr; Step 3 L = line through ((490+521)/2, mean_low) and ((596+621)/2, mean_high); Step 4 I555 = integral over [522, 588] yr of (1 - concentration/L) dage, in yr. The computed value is -3.3 yr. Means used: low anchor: 2.79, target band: 2.92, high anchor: 2.76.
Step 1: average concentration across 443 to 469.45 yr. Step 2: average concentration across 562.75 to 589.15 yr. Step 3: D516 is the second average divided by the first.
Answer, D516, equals 1.2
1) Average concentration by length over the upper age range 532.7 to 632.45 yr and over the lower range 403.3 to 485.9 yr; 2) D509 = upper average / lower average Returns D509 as 1.05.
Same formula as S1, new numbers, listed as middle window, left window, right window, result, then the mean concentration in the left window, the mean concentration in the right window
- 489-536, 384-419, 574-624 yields 0.88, 2.84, 2.87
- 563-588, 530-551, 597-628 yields -2.68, 2.76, 2.81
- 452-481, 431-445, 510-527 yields 0.55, 2.71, 2.84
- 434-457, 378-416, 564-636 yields 1.64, 2.84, 2.92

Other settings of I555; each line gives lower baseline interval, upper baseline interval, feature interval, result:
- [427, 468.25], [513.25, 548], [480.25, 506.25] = -0.5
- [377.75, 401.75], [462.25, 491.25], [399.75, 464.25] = 1.8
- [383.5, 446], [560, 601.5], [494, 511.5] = 0.7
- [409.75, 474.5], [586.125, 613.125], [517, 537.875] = -0.8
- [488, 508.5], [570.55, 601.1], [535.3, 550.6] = 0.7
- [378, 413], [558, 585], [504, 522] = 1.3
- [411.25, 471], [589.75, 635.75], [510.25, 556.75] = -0.5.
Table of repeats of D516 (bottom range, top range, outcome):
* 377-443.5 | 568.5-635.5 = 1.04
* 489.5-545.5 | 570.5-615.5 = 1.04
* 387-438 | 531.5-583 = 1.04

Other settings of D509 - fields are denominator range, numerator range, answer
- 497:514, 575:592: 1.10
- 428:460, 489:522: 1.04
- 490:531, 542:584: 1.06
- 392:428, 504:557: 1.00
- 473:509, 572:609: 1.04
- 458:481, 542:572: 1.06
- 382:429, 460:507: 0.98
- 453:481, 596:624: 1.03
